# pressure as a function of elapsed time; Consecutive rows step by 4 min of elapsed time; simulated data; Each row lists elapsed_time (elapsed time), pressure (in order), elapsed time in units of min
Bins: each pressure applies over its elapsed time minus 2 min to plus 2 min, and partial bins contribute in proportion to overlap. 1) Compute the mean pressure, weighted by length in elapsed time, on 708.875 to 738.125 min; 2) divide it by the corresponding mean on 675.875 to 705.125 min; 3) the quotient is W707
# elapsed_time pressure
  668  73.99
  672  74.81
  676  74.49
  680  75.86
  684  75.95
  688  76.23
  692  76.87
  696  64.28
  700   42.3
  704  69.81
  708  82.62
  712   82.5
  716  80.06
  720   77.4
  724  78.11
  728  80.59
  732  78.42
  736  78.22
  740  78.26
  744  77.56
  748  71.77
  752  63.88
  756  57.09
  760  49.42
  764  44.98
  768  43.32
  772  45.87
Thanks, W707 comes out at 1.1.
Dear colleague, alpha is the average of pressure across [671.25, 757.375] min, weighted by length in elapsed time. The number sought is 73.6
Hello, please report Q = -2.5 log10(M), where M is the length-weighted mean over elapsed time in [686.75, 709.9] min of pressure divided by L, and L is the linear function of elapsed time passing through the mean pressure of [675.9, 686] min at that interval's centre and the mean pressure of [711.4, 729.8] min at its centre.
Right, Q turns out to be 0.133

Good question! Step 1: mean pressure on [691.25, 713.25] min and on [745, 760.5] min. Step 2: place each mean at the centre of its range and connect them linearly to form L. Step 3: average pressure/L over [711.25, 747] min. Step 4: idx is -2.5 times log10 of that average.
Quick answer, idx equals -0.20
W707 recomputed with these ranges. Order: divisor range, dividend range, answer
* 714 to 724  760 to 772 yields 0.58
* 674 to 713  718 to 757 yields 1.04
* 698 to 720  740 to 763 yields 0.89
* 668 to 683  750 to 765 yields 0.73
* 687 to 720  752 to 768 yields 0.71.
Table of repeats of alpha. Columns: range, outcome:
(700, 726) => 75.6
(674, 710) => 70.9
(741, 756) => 69.7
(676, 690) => 75.8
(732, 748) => 77.3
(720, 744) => 78.5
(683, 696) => 74.5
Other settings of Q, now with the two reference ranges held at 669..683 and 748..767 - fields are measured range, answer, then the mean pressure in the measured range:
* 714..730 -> -0.23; 79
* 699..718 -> -0.09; 73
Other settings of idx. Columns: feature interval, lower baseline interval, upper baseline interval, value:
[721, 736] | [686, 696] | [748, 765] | -0.23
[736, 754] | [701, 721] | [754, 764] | -0.24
